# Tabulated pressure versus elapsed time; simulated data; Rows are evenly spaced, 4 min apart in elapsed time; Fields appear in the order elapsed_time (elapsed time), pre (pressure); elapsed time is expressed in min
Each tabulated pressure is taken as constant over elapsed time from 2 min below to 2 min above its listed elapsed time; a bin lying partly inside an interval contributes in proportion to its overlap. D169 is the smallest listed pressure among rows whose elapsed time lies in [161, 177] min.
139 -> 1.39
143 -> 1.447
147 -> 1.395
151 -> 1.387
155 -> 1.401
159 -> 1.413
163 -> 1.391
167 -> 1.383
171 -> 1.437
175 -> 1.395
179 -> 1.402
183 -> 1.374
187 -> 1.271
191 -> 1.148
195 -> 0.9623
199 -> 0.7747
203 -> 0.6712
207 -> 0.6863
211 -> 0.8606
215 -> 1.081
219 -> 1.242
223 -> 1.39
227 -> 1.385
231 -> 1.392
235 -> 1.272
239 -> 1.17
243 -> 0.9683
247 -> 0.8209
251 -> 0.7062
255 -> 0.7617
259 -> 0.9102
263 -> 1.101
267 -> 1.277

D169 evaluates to 1.383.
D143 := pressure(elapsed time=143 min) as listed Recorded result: 1.447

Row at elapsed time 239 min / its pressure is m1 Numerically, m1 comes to 1.17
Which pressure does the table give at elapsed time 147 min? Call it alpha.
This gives 1.395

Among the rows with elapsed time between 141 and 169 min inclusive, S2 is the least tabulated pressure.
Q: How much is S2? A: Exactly 1.383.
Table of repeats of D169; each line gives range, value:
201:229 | 0.6712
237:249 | 0.8209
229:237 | 1.272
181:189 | 1.271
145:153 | 1.387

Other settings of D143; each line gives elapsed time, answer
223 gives 1.39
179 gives 1.402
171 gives 1.437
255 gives 0.7617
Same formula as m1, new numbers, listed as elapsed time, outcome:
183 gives 1.374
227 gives 1.385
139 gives 1.39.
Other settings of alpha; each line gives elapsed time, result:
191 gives 1.148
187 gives 1.271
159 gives 1.413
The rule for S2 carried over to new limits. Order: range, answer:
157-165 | 1.391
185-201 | 0.7747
